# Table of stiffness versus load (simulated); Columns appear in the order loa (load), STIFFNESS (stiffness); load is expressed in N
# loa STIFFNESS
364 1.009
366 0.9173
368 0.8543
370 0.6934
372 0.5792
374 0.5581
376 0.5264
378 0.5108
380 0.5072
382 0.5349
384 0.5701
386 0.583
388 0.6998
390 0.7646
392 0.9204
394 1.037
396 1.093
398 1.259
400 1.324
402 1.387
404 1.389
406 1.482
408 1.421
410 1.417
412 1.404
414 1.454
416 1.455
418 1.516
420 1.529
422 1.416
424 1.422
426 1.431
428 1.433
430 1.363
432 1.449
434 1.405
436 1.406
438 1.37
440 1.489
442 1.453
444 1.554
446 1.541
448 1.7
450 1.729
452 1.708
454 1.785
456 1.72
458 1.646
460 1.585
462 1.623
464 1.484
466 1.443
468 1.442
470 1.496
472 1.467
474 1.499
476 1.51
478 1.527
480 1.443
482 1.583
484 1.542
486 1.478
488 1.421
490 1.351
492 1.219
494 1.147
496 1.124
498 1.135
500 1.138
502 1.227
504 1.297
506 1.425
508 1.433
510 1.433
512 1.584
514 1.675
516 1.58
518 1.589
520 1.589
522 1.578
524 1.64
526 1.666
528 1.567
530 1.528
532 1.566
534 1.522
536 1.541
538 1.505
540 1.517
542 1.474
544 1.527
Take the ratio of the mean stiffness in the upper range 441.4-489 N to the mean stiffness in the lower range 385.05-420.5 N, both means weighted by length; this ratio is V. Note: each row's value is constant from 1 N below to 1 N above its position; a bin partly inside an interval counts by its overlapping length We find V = 1.27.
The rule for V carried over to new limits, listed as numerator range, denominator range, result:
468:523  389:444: 1.05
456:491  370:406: 1.77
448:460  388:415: 1.38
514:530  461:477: 1.07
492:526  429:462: 0.91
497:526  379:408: 1.48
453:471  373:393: 2.56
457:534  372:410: 1.59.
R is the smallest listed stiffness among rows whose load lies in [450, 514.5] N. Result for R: 1.124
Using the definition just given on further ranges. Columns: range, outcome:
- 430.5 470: 1.37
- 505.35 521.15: 1.425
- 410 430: 1.363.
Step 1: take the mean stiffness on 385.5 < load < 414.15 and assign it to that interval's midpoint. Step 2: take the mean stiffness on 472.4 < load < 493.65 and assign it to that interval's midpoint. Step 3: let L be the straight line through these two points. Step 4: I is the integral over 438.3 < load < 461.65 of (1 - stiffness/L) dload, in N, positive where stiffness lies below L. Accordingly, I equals -4.9 N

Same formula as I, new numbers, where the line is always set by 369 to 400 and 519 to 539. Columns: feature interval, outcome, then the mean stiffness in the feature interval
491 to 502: 1.78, 1.16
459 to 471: -3.09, 1.51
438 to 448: -4.05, 1.51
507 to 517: -0.46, 1.54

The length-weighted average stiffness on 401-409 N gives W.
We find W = 1.42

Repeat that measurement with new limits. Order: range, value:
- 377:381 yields 0.509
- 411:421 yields 1.47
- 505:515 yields 1.51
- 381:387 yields 0.563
